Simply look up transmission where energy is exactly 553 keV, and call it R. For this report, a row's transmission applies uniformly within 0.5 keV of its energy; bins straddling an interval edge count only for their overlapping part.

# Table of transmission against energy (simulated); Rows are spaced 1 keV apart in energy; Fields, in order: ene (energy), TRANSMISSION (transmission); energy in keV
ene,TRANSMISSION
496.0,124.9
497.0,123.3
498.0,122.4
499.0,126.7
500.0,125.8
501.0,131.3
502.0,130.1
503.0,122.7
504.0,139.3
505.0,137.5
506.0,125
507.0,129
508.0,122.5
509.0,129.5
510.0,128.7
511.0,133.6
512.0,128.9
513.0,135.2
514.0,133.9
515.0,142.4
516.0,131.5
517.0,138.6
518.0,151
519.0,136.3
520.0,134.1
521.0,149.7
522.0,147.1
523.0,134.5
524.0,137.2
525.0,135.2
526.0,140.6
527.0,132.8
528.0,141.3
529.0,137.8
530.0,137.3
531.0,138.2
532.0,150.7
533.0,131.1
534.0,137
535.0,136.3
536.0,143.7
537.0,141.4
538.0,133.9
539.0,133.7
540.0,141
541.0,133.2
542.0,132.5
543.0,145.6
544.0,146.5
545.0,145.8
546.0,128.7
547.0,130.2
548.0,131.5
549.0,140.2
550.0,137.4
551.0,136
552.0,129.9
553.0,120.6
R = 120.6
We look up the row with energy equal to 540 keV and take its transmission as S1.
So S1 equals 141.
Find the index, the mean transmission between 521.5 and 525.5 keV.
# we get 138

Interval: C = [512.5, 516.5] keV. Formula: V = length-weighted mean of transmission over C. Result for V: 136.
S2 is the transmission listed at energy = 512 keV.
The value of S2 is 128.9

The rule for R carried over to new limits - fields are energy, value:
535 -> 136.3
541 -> 133.2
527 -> 132.8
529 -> 137.8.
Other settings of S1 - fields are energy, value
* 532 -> 150.7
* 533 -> 131.1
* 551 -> 136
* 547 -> 130.2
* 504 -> 139.3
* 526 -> 140.6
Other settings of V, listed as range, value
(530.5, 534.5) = 139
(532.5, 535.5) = 135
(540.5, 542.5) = 133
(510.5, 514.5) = 133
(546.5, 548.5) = 131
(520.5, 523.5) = 144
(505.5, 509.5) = 126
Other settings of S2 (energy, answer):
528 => 141.3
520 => 134.1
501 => 131.3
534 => 137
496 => 124.9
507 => 129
